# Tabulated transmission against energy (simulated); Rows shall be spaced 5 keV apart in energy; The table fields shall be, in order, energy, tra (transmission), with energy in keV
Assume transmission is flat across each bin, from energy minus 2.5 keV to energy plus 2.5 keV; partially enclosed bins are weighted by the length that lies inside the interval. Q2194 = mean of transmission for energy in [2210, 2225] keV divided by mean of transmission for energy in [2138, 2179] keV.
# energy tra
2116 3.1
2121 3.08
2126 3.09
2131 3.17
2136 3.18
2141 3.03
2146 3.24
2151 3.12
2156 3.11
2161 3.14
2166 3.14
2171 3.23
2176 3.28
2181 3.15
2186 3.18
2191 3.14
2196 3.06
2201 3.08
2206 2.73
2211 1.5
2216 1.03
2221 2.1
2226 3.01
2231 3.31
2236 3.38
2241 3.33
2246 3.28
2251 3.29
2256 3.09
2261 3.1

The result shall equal 0.5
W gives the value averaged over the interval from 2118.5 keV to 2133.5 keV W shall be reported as 3.11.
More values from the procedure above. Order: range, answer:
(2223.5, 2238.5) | 3.23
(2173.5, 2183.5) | 3.21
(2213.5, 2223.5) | 1.56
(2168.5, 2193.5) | 3.2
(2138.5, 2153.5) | 3.13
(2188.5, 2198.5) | 3.1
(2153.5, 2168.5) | 3.13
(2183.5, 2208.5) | 3.04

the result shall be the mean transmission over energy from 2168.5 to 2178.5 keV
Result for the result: 3.25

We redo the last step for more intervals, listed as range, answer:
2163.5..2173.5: 3.19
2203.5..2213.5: 2.11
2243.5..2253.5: 3.28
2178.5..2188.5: 3.17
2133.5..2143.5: 3.1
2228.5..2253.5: 3.32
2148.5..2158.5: 3.11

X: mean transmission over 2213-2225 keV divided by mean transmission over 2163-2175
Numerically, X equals 0.5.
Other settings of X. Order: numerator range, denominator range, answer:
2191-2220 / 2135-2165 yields 0.75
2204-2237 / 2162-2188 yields 0.75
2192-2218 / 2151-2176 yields 0.74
